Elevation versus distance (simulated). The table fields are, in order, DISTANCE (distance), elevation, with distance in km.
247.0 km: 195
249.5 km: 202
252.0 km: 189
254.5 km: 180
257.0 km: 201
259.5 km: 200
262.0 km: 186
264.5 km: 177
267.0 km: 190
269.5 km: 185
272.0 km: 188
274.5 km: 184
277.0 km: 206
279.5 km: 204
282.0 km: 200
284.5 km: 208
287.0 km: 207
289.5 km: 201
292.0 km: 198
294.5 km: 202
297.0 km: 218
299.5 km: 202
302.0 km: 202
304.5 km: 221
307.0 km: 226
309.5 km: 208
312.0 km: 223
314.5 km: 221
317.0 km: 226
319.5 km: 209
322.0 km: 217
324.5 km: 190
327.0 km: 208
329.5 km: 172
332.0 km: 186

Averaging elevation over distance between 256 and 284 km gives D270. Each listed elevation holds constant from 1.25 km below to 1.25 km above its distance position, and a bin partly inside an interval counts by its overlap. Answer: 193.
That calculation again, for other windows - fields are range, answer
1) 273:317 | 208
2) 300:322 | 216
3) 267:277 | 189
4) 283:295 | 203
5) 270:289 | 199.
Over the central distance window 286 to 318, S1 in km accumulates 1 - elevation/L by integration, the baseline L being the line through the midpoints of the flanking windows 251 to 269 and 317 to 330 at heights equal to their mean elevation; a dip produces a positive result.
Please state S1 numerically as -2.2 km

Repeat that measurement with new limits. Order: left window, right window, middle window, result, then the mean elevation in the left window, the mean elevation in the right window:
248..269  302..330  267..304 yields 0.0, 190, 212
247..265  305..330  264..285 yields 0.4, 192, 211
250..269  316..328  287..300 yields -0.3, 189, 210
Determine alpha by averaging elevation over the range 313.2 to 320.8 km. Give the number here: 219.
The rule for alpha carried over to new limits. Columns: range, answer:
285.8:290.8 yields 204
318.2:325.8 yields 205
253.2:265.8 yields 189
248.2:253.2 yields 196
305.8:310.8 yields 217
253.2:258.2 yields 190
